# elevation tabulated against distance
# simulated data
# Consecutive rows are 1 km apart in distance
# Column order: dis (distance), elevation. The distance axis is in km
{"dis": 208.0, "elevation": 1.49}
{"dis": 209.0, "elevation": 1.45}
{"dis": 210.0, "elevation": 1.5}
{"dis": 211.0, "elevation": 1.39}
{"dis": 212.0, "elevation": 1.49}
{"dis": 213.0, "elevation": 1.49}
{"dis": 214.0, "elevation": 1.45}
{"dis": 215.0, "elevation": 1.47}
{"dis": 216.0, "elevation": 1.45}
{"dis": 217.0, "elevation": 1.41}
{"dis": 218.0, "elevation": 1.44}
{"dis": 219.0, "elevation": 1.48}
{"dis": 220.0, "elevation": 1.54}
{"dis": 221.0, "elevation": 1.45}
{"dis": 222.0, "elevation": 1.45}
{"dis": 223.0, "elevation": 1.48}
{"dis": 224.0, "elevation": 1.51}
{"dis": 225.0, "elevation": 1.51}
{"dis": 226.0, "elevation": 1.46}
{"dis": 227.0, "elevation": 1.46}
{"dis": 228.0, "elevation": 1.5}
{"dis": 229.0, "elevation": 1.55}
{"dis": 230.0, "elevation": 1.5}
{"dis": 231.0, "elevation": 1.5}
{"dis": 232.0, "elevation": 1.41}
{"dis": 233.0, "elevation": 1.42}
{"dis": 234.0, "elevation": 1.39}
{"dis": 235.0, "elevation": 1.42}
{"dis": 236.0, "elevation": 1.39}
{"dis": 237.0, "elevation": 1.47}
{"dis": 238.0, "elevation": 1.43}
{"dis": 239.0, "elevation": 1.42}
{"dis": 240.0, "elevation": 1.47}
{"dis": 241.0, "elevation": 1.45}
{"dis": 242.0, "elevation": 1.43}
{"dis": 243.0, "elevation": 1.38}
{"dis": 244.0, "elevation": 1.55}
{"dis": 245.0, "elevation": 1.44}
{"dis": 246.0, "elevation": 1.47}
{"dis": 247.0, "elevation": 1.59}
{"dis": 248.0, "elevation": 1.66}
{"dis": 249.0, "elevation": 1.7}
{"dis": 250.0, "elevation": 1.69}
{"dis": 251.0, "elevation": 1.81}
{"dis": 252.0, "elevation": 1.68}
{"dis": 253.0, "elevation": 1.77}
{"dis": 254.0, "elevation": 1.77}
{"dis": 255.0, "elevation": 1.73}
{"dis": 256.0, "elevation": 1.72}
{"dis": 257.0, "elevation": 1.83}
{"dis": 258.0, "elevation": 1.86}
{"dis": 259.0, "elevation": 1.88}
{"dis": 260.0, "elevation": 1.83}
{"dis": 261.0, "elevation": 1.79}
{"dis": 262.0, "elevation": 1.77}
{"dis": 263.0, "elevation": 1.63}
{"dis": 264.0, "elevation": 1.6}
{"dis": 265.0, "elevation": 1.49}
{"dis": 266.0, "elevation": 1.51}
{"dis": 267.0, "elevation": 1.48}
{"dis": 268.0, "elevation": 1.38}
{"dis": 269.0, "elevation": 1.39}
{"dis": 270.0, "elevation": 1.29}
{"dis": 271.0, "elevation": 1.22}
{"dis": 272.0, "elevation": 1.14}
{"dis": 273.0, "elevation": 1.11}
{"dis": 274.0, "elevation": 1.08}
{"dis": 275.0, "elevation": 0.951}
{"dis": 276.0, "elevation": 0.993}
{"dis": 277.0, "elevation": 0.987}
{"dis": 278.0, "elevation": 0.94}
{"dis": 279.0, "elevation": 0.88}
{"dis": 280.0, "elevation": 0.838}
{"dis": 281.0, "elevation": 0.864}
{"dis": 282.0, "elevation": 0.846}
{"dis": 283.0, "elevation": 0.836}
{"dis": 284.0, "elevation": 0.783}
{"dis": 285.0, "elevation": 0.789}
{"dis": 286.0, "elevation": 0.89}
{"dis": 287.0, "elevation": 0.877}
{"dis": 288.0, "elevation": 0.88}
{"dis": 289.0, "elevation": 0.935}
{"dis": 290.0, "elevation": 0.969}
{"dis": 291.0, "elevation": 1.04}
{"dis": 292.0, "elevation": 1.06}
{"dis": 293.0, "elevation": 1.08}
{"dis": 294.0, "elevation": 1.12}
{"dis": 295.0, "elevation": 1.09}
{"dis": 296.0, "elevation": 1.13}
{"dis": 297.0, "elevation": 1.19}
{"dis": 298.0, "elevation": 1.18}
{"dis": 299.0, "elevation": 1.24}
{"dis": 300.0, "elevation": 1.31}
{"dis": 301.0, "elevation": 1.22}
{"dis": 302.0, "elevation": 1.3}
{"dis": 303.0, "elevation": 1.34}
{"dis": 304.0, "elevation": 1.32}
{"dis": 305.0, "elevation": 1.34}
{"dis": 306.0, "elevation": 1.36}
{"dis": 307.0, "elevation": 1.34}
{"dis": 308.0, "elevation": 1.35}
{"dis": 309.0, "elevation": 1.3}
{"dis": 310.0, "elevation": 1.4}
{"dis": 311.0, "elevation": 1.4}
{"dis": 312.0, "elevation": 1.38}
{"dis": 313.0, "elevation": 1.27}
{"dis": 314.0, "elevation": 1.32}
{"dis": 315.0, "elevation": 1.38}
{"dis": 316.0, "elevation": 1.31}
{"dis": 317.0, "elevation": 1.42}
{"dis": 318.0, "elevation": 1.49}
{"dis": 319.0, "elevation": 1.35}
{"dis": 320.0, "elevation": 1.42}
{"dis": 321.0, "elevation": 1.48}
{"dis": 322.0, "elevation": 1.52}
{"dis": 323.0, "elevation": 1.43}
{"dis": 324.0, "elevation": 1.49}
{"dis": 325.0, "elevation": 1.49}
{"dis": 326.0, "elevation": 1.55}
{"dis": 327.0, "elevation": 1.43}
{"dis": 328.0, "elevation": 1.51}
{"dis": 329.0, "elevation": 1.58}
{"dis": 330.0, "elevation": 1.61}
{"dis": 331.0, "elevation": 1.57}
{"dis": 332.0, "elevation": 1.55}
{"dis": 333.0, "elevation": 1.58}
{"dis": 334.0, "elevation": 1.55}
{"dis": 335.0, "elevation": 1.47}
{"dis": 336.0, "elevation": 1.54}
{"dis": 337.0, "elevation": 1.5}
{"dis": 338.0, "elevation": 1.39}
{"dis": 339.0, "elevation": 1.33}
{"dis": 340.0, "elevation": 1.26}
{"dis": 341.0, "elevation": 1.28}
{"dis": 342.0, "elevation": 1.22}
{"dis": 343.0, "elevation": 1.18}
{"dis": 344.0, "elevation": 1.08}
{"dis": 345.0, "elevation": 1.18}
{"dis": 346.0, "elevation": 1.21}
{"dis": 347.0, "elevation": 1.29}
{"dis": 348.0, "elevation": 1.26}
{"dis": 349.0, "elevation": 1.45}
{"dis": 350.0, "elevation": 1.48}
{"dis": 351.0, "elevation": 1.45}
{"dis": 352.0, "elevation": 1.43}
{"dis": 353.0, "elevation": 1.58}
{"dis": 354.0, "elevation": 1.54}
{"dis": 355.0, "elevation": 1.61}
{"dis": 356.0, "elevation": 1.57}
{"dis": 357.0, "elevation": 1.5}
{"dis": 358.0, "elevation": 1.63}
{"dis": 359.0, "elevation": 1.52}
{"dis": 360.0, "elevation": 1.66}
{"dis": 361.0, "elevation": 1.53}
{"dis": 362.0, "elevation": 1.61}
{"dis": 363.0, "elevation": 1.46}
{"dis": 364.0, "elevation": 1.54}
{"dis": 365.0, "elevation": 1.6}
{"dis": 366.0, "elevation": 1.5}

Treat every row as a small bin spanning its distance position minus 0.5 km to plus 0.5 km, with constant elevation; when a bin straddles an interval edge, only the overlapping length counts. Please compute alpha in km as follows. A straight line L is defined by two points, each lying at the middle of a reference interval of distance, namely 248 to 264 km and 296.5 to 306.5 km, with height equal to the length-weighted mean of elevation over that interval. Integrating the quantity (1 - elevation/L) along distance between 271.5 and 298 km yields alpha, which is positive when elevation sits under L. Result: 8.6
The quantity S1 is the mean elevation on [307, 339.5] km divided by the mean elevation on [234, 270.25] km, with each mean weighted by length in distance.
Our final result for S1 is 0.9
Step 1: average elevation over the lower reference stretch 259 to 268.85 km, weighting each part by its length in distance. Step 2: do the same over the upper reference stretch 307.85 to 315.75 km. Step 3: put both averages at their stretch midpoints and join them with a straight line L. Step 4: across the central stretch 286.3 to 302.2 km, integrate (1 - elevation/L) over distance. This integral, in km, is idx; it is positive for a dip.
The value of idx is 3.8 km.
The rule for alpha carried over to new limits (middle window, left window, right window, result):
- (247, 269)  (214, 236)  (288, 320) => -4.93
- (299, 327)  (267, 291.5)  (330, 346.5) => -3.71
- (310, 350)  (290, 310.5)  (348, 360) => -0.56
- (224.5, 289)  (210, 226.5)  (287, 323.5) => -0.06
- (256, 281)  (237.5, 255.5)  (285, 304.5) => 0.21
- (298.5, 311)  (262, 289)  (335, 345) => -1.24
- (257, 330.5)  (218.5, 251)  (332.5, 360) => 8.59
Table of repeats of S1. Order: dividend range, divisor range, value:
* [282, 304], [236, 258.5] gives 0.66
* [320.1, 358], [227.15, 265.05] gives 0.91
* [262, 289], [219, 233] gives 0.75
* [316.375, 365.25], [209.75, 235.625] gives 0.99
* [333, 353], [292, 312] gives 1.08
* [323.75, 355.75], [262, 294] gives 1.30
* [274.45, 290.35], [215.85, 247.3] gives 0.61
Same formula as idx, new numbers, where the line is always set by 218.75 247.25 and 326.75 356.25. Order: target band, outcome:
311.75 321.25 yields 0.3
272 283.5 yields 4.0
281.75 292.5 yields 4.0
